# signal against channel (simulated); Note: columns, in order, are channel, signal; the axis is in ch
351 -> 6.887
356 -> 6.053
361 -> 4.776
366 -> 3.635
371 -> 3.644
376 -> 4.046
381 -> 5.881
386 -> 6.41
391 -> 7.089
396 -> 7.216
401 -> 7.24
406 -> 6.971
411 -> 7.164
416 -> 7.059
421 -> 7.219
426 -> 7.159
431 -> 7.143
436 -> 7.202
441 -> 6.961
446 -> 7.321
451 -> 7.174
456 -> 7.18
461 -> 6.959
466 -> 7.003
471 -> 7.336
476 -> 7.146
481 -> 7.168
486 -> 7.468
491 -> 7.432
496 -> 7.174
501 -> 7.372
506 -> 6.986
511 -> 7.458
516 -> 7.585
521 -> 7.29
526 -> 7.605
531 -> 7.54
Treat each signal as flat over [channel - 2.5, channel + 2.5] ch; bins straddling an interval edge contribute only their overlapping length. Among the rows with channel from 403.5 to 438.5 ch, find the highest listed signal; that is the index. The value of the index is 7.219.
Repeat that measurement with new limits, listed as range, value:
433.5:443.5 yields 7.202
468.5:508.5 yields 7.468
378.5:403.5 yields 7.24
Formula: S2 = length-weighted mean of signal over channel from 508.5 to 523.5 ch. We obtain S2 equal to 7.44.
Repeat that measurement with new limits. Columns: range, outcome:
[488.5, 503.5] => 7.33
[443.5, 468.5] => 7.13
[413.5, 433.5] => 7.15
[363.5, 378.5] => 3.77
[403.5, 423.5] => 7.1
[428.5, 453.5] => 7.16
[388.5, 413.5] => 7.14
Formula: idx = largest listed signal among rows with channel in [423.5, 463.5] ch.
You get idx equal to 7.321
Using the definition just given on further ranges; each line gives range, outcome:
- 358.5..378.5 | 4.776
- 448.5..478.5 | 7.336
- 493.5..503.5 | 7.372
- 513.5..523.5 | 7.585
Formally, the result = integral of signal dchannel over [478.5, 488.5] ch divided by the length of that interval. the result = 7.32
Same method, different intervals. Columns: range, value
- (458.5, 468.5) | 6.98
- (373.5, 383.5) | 4.96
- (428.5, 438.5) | 7.17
